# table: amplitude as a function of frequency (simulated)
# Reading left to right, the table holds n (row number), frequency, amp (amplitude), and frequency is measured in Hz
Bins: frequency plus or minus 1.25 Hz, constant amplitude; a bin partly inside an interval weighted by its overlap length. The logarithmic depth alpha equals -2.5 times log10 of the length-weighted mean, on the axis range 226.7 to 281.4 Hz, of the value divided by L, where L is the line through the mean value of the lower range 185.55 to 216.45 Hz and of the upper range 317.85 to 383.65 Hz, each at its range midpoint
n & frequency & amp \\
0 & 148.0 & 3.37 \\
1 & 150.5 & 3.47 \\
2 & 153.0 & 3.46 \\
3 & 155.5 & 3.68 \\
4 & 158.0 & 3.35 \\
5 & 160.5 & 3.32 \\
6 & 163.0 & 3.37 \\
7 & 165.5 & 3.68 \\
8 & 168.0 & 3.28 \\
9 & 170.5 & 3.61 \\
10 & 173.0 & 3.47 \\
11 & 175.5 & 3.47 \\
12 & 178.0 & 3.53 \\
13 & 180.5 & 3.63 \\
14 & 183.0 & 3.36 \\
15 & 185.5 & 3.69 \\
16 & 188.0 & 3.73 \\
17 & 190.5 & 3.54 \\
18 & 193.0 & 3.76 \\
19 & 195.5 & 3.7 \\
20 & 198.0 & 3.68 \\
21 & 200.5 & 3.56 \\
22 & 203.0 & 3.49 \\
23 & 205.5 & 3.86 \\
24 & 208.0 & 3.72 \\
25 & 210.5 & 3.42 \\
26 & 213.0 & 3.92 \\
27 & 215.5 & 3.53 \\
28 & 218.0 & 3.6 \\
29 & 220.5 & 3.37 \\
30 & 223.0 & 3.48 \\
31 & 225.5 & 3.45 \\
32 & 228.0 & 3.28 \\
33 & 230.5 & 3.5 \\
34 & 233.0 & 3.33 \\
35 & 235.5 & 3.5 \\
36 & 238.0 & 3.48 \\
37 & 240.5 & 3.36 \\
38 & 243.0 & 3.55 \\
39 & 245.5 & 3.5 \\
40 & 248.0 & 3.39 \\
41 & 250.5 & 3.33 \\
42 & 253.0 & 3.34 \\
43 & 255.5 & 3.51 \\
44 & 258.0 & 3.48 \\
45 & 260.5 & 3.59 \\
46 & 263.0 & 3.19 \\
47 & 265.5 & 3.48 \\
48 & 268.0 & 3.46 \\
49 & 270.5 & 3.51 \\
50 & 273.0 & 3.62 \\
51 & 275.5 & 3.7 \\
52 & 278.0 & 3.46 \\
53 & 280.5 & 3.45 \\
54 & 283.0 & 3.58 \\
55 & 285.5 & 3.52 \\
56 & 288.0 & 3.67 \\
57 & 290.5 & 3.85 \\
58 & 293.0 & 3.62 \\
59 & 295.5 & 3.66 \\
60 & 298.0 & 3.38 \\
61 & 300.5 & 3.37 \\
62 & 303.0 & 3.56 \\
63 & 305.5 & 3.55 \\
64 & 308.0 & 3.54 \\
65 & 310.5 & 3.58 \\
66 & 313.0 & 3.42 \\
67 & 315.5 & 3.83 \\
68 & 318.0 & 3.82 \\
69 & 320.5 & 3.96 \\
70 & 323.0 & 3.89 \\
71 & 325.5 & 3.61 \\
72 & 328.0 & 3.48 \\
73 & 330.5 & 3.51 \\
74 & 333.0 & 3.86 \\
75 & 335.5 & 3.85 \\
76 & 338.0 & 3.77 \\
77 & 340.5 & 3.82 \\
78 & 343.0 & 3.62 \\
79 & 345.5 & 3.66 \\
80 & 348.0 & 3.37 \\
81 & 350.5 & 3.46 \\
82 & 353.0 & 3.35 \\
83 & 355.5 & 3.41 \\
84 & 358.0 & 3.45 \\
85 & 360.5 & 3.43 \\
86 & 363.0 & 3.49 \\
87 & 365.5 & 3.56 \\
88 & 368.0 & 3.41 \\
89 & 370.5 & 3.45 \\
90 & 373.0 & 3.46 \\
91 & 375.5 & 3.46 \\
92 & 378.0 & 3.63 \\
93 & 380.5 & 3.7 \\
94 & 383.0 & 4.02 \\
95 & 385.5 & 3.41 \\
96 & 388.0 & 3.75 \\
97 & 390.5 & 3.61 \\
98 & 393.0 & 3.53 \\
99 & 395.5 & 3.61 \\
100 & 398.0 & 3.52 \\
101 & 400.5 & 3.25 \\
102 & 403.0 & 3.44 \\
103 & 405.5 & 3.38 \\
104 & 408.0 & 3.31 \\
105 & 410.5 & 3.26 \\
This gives 0.06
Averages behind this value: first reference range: 3.66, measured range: 3.46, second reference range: 3.6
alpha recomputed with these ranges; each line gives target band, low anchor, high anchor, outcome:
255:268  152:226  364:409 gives 0.031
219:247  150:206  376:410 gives 0.034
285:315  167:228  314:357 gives 0.021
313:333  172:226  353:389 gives -0.049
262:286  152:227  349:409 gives 0.010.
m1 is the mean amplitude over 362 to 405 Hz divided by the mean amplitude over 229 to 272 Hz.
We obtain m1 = 1.0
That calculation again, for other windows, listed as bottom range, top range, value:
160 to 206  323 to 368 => 1.00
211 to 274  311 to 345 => 1.07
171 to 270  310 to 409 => 1.02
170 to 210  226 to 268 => 0.95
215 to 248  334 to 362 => 1.03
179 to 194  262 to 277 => 0.97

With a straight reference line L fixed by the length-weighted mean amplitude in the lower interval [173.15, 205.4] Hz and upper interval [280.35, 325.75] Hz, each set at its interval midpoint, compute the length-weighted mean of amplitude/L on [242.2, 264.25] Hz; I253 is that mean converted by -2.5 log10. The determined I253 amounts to 0.06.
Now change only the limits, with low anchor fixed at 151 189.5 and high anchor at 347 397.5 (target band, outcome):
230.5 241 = 0.026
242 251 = 0.021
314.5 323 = -0.103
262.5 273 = 0.021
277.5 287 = 0.003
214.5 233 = 0.020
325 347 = -0.048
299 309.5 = 0.006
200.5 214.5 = -0.047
